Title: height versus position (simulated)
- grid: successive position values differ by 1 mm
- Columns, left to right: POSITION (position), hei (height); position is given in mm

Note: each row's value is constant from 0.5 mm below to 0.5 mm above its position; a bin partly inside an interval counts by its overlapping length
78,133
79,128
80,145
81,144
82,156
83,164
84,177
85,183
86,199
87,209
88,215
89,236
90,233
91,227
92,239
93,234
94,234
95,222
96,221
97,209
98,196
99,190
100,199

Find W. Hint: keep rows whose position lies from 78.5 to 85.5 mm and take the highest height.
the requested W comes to 183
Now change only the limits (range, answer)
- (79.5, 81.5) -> 145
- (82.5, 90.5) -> 236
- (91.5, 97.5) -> 239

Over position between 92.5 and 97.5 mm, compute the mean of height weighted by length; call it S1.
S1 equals 224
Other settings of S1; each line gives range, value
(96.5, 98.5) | 202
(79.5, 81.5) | 144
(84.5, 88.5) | 202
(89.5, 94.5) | 233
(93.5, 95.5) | 228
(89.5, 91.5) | 230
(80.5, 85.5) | 165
